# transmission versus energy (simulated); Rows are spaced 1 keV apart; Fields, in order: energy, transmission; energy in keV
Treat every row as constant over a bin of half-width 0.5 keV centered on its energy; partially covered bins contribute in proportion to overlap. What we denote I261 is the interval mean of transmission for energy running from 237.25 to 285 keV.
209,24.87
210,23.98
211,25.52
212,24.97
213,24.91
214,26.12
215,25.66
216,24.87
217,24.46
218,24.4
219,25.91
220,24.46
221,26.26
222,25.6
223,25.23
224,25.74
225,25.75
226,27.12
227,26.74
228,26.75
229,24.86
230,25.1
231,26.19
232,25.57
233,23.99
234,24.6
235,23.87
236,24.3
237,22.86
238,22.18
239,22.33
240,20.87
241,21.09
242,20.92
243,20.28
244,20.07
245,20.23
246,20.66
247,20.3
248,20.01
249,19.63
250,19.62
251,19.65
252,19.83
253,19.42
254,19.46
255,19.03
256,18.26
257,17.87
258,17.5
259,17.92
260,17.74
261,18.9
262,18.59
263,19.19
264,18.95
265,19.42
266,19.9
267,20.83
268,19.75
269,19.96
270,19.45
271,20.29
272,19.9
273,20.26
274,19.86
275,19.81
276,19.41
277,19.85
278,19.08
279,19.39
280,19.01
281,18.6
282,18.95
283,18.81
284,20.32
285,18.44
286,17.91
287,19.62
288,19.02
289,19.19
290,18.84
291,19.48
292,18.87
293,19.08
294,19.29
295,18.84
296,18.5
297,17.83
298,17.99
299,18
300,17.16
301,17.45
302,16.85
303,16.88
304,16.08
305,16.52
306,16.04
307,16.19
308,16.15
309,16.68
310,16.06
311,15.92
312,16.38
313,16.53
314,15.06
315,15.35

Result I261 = 19.6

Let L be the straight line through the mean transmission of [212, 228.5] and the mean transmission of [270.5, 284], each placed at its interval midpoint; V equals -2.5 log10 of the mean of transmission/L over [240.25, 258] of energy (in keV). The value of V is 0.144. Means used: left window 25.6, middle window 19.7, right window 19.5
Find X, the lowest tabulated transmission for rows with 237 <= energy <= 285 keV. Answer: 17.5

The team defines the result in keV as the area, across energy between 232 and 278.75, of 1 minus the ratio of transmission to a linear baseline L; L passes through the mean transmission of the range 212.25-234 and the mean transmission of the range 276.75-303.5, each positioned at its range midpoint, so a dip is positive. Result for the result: 4.1 keV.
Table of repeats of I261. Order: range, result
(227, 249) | 22.7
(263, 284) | 19.6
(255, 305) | 18.8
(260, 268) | 19.3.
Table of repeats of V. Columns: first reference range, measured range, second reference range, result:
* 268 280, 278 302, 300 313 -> -0.03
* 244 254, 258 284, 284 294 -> 0.00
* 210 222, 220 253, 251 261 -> -0.06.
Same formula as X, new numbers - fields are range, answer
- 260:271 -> 17.74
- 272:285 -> 18.44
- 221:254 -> 19.42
